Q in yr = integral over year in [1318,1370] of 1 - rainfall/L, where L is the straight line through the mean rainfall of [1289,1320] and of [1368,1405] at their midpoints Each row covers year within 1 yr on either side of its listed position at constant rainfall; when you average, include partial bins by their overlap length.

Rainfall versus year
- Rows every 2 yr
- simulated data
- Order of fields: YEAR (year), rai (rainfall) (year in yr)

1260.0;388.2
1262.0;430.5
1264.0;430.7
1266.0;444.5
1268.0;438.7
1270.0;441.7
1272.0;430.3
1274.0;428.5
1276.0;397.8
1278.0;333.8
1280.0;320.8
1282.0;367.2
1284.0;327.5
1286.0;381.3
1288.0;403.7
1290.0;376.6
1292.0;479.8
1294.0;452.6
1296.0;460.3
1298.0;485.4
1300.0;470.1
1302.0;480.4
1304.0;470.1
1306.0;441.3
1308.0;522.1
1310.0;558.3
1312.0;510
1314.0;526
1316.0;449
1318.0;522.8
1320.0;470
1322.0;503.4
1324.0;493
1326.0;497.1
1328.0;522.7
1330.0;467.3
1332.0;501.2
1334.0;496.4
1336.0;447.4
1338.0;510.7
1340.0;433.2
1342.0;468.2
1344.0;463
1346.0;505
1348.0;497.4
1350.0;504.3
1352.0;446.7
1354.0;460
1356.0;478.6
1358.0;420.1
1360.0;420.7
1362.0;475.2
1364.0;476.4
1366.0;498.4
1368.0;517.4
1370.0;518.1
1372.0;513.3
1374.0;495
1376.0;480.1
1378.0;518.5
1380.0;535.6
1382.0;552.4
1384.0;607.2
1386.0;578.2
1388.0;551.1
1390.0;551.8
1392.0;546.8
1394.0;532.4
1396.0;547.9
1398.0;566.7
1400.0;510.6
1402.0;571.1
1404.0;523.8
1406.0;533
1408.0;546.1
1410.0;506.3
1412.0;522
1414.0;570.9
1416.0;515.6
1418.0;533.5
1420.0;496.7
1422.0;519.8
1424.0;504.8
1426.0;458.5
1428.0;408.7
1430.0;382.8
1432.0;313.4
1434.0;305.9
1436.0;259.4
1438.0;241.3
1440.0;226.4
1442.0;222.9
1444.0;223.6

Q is 2.78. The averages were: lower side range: 480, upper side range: 538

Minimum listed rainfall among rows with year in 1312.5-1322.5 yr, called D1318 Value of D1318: 449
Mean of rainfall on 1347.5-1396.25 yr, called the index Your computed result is 508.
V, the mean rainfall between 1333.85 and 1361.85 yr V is 467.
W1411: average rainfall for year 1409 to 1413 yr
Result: 514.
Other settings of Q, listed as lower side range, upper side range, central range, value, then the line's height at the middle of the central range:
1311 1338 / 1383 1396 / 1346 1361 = 1.69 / 523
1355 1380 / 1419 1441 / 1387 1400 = -3.16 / 440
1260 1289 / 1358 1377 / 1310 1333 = -3.00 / 442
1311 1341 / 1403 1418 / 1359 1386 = 0.11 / 513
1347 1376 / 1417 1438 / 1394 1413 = -4.39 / 435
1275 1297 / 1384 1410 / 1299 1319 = -3.38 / 423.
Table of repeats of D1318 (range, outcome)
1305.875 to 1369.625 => 420.1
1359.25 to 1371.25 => 420.7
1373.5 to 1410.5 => 480.1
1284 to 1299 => 327.5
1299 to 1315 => 441.3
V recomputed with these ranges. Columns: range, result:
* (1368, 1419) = 537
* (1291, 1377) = 484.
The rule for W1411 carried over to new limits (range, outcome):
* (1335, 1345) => 464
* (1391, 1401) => 541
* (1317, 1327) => 497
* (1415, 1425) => 514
